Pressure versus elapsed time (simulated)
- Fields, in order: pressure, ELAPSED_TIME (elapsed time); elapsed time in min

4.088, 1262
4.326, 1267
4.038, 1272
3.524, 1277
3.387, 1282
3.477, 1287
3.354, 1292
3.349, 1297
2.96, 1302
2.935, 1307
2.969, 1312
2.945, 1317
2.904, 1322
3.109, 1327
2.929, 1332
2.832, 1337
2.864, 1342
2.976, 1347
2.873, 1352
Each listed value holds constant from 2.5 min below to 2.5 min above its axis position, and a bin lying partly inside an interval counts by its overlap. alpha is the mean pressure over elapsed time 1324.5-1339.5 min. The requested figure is 2.96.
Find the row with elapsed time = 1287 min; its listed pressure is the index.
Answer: 3.477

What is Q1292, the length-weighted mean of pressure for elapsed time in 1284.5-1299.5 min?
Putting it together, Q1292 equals 3.39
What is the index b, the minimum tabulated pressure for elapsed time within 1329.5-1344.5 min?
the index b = 2.832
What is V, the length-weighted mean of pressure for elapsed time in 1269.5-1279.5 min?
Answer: 3.78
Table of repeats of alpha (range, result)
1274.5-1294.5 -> 3.44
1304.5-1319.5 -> 2.95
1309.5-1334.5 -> 2.97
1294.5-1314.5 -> 3.05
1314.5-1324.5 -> 2.92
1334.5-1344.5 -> 2.85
